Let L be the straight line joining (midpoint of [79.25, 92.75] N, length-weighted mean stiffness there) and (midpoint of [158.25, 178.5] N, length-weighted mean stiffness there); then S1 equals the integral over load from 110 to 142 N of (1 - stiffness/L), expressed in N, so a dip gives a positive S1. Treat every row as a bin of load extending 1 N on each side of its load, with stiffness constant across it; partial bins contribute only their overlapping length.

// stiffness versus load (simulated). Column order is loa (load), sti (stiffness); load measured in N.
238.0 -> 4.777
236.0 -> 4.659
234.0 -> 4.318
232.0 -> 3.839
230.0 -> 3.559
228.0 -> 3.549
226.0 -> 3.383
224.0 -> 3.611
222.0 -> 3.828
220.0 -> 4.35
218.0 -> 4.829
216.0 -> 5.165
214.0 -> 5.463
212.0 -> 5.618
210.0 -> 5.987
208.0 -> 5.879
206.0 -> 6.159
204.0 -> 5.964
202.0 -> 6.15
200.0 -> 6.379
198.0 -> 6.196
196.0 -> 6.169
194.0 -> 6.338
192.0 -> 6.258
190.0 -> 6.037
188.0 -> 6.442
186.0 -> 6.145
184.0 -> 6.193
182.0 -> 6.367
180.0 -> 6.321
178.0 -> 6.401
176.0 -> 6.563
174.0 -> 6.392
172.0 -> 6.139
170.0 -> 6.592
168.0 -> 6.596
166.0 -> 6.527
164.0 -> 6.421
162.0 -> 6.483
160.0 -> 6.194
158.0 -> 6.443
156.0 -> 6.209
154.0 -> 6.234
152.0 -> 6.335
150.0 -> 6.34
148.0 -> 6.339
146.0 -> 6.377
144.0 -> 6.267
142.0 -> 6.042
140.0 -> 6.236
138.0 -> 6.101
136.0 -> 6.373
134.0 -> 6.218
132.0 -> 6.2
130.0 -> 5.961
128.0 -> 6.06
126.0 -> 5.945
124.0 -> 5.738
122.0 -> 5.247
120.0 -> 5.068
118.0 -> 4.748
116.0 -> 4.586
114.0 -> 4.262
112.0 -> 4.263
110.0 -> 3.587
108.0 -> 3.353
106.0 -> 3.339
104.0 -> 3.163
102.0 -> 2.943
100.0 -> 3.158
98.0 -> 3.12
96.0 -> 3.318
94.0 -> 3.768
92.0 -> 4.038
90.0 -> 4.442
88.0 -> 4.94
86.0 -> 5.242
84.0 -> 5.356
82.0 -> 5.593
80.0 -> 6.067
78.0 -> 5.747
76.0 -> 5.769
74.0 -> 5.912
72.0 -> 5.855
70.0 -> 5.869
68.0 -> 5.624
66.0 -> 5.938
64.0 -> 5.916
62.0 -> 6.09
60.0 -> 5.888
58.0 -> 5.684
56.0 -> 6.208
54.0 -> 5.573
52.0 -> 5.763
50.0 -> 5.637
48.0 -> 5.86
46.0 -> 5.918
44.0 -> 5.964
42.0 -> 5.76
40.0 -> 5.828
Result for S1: 1.5 N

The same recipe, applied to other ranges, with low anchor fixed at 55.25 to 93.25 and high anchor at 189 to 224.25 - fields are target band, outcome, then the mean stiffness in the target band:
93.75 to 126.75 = 8.8 N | 4.09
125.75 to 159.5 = -3.8 N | 6.22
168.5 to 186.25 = -2.4 N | 6.36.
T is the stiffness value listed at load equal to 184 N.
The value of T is 6.193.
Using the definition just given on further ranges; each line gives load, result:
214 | 5.463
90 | 4.442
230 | 3.559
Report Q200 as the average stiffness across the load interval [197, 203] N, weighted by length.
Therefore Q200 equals 6.24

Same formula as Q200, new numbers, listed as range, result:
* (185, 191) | 6.21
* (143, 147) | 6.32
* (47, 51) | 5.75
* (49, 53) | 5.7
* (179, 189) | 6.29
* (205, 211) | 6.01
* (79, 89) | 5.44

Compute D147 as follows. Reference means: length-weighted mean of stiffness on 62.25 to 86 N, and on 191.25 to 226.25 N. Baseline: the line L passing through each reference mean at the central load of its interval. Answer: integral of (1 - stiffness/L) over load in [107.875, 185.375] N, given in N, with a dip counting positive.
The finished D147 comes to -4.4 N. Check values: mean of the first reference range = 5.77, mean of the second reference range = 5.47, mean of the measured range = 5.92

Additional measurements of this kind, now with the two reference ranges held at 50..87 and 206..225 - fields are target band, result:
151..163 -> -2.2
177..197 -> -4.2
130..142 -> -1.7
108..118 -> 2.5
